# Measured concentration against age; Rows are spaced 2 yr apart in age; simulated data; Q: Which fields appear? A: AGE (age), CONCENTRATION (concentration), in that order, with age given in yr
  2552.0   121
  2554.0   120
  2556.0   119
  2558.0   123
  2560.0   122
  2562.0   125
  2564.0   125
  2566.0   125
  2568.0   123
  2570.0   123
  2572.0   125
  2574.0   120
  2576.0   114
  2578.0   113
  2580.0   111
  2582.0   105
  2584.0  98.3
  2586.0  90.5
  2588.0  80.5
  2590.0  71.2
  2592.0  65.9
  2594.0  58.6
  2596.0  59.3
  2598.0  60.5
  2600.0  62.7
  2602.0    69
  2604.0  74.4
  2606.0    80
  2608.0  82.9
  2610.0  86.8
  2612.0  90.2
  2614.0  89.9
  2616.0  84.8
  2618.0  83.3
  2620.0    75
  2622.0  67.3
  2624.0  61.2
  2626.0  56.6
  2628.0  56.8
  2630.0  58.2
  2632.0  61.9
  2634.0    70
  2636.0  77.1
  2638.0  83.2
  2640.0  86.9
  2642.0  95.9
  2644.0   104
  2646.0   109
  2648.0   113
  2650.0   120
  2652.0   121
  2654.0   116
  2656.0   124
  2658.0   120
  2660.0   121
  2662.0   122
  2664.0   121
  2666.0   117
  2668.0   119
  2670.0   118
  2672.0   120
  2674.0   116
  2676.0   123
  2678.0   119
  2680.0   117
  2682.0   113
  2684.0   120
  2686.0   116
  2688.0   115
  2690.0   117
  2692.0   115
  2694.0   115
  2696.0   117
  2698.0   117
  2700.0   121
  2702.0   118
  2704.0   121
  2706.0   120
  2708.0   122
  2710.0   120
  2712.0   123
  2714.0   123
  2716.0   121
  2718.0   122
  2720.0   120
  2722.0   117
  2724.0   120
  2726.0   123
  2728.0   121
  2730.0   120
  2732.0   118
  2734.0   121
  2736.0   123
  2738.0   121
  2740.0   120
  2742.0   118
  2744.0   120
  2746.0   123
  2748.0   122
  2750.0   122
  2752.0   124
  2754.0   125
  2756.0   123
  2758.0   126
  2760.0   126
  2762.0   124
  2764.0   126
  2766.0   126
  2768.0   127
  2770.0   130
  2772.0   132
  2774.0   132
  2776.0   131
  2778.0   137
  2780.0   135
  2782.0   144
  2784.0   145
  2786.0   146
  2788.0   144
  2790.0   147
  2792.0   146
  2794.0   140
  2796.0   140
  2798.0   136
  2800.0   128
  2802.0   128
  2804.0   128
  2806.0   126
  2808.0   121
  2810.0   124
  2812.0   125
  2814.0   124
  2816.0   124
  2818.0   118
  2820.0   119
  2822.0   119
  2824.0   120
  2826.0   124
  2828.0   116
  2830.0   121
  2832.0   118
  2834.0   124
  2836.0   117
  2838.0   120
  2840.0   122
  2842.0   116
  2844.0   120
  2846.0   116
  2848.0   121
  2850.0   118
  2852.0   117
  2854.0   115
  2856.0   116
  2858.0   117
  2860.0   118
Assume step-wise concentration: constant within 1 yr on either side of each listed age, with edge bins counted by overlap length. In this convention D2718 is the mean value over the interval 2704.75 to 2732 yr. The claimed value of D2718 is 121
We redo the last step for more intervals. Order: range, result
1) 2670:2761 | 120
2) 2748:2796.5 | 133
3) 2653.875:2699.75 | 118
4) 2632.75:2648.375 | 91.1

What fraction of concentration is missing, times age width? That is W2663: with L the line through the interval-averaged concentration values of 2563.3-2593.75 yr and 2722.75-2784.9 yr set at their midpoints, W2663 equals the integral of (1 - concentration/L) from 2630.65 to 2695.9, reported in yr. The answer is 2.9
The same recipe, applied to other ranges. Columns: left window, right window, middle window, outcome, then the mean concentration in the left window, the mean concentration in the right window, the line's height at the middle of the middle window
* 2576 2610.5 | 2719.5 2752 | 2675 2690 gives -1.63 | 81.4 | 121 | 106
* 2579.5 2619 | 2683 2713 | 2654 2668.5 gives -2.27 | 79.9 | 118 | 104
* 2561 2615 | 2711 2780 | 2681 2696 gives -0.39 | 93.7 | 124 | 113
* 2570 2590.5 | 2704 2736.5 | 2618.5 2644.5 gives 8.85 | 105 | 121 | 111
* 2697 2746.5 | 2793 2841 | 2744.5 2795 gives -3.95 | 120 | 124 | 122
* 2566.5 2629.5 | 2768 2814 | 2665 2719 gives -4.77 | 85.3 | 134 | 109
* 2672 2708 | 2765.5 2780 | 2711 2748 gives 1.00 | 118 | 131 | 124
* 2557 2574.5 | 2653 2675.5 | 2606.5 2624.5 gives 6.05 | 124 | 120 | 122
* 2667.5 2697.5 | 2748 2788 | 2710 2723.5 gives 0.19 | 117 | 131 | 123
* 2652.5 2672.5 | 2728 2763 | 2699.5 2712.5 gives 0.04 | 120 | 122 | 121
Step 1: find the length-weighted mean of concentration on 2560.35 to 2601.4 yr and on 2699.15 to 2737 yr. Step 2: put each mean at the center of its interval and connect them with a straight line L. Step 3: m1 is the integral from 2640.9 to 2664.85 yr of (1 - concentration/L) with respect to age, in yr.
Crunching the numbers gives -1.2 yr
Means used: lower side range 97.9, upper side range 121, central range 115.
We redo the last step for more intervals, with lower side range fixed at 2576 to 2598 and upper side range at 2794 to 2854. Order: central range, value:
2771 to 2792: -4.28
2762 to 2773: -1.36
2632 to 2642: 1.52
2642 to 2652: -1.68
